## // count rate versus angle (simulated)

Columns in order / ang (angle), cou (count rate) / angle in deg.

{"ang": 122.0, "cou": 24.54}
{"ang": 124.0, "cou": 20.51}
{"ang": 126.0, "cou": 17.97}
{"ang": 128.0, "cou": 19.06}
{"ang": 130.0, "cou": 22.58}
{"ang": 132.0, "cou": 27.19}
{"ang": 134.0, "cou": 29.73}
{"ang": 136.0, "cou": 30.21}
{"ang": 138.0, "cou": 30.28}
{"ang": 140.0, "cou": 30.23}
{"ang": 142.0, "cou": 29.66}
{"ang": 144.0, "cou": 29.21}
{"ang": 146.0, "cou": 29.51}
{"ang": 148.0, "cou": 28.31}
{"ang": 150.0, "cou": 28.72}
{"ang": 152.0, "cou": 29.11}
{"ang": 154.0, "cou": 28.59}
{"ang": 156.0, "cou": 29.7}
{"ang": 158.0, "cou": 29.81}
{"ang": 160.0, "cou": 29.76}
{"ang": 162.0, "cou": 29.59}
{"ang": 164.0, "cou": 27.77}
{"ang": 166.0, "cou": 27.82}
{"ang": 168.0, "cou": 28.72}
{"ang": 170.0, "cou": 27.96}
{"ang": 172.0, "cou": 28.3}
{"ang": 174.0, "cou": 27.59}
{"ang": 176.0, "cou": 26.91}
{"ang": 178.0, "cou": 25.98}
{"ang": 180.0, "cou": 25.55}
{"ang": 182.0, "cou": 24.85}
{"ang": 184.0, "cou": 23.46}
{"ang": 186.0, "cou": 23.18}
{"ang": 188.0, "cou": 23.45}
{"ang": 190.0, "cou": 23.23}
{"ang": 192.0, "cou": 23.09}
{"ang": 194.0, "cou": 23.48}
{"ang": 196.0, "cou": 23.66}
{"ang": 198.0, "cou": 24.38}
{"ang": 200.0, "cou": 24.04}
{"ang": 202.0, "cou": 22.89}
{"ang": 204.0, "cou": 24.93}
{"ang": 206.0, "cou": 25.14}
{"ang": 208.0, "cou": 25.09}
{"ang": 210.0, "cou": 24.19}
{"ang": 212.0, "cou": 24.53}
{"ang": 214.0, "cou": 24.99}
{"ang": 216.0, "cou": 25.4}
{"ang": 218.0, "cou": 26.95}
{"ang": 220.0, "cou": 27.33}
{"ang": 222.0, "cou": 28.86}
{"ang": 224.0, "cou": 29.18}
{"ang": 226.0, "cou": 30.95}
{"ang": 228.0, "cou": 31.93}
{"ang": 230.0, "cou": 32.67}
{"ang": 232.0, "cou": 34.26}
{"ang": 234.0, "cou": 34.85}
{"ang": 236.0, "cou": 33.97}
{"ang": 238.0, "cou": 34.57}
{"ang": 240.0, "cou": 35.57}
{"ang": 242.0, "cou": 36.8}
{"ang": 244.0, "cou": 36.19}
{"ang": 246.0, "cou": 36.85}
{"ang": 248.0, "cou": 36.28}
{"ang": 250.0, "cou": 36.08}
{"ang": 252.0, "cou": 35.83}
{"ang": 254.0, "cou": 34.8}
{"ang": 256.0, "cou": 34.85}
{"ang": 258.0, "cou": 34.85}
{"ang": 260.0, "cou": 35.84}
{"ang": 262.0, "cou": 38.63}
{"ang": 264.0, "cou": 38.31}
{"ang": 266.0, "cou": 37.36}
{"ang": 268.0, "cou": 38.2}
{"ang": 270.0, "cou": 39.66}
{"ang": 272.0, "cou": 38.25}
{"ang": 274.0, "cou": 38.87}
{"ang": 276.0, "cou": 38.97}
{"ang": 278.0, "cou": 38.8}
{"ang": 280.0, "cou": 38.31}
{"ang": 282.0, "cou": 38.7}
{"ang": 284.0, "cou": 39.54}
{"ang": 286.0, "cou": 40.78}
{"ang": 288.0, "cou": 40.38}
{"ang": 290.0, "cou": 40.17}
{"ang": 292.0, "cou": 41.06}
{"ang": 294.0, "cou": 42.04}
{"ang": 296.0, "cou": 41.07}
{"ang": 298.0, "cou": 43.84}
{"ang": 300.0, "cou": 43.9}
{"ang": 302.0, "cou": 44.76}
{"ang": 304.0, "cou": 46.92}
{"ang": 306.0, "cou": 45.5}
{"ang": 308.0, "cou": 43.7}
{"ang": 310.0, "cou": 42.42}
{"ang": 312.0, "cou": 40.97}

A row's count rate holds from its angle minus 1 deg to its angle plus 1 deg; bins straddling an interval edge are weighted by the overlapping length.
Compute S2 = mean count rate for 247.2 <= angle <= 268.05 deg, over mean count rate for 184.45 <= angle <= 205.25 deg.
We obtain 1.54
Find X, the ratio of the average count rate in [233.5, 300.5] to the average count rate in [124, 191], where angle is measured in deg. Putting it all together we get 1.41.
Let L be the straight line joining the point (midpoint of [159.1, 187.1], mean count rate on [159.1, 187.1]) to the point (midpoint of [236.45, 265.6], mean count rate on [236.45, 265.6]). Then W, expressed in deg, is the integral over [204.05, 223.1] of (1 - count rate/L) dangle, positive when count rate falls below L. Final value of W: 3.5 deg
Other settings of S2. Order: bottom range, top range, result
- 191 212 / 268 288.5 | 1.62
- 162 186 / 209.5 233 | 1.07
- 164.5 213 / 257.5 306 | 1.60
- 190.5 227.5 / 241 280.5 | 1.45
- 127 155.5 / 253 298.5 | 1.38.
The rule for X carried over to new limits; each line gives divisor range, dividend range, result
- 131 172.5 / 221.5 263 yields 1.19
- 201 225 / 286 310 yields 1.66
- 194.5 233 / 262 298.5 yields 1.47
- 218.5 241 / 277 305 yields 1.29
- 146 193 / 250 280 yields 1.38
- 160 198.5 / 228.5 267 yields 1.38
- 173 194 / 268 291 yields 1.59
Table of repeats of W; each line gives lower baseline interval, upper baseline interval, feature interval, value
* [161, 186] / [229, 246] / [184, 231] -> 8.27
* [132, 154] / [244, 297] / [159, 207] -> 9.55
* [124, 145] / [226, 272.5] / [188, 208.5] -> 4.97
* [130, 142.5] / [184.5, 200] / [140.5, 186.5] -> -2.73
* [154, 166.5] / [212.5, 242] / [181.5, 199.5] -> 3.79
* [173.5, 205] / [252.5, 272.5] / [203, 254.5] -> 0.49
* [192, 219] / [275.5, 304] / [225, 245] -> -2.52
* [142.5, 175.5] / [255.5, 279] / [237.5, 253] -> -0.05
